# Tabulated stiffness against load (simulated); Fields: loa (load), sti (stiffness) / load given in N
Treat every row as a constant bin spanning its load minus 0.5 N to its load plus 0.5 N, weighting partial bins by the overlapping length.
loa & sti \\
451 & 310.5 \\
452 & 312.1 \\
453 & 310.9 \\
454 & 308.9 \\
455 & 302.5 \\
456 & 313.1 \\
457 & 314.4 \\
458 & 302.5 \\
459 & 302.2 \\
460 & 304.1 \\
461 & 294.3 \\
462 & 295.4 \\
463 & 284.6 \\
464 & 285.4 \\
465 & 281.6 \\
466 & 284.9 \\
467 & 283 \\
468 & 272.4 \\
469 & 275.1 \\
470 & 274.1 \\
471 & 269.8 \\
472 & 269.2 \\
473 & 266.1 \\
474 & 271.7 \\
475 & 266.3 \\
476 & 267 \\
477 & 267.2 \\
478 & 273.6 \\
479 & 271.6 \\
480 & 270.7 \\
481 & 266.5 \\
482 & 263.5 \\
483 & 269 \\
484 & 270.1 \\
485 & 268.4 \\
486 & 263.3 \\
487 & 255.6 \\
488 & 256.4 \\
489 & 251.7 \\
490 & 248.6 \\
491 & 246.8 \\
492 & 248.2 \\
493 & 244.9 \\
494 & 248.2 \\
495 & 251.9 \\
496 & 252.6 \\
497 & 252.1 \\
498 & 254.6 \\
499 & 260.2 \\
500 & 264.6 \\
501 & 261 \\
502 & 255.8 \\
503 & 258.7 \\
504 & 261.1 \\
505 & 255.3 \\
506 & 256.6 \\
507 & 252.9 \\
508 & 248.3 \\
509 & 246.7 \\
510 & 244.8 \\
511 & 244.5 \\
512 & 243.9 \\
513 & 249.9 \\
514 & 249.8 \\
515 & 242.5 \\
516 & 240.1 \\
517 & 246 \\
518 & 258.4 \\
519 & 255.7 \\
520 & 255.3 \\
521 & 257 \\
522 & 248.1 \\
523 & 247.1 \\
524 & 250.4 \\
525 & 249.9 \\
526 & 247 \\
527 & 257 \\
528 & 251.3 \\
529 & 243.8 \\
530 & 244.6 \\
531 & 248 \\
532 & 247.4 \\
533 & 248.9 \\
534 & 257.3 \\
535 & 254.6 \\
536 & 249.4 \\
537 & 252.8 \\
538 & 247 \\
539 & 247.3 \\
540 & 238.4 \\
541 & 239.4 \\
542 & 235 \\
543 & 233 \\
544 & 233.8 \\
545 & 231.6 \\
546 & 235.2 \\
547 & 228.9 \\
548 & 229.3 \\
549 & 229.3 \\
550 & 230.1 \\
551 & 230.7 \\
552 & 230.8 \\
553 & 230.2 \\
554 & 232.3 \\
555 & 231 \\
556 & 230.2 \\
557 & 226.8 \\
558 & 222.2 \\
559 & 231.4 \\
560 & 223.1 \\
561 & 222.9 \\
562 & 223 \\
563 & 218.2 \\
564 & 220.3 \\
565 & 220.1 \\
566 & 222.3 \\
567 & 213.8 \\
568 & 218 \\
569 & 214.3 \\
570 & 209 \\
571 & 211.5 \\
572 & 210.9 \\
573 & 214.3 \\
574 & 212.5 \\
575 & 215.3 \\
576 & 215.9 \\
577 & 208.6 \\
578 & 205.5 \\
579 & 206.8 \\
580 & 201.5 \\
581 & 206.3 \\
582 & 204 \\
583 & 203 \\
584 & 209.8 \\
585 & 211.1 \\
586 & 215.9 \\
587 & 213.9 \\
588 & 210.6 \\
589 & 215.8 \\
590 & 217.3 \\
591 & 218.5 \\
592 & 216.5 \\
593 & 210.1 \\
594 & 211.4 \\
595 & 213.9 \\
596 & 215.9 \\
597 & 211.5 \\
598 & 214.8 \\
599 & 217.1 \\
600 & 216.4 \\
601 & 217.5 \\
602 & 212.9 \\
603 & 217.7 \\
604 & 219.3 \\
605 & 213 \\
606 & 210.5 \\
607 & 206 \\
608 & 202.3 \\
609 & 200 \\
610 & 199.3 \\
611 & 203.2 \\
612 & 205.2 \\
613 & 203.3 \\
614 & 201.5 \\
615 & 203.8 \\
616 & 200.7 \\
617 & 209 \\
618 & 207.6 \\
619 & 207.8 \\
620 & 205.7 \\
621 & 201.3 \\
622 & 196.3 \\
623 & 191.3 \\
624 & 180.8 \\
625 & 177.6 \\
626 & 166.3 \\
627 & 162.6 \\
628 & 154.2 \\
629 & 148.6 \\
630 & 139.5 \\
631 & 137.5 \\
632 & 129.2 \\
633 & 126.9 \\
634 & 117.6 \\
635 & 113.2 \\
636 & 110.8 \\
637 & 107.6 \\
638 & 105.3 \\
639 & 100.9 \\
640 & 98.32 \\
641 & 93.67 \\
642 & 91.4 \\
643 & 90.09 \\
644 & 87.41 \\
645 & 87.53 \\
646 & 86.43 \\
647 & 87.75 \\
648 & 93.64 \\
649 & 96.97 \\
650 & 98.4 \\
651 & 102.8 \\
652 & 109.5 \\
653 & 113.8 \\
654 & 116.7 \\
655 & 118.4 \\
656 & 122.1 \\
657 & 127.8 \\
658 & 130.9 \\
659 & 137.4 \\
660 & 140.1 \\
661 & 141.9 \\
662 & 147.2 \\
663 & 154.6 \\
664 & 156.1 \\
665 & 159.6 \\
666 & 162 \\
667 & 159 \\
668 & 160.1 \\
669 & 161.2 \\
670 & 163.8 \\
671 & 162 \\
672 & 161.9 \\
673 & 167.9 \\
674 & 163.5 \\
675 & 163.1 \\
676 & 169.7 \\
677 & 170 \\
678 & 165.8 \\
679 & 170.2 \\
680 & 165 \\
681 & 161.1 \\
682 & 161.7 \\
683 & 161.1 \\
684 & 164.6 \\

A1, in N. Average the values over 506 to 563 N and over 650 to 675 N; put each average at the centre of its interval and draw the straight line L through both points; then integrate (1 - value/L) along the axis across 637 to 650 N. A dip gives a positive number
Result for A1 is 5.2 N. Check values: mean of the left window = 241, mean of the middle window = 94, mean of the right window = 143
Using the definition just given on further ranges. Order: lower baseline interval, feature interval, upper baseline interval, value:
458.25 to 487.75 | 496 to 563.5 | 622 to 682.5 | -3.7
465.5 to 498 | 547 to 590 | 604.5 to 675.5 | -3.6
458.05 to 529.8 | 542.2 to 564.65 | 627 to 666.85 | -2.4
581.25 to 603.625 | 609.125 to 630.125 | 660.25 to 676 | 0.5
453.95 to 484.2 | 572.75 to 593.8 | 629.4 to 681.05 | -2.5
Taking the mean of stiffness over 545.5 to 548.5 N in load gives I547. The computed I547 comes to 231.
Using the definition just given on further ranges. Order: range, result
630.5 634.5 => 128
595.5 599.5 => 215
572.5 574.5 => 213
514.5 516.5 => 241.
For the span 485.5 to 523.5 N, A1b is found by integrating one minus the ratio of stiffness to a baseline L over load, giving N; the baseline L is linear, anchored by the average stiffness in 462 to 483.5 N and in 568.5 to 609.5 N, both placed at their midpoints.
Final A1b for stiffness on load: 0.7 N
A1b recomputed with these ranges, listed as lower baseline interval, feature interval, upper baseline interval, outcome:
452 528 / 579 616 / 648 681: -3.8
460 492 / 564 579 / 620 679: -1.3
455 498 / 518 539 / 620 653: -2.5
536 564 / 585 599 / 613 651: -2.2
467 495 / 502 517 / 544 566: 0.0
